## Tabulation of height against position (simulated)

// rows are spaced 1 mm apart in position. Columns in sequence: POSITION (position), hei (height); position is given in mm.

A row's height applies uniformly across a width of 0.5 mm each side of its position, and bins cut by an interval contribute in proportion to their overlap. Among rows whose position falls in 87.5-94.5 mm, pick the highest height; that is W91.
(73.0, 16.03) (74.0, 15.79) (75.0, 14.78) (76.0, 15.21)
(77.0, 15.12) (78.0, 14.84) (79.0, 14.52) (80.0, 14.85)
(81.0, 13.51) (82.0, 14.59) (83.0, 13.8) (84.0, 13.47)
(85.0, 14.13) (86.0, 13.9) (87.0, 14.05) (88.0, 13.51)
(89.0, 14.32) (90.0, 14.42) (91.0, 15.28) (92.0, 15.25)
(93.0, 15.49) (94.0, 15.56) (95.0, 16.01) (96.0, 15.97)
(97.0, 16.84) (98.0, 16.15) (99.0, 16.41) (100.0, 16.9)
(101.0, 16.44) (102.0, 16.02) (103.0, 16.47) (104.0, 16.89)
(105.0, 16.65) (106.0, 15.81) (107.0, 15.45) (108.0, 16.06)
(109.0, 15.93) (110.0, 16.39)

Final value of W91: 15.56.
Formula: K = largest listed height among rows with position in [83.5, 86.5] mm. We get 14.13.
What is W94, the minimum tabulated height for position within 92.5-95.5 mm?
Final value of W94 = 15.49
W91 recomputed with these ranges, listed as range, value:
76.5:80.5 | 15.12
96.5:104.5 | 16.9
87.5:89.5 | 14.32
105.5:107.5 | 15.81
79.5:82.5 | 14.85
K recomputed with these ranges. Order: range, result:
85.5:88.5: 14.05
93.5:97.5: 16.84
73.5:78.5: 15.79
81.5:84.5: 14.59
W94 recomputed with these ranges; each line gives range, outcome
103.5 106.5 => 15.81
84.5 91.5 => 13.51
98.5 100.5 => 16.41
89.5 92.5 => 14.42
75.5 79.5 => 14.52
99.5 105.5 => 16.02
